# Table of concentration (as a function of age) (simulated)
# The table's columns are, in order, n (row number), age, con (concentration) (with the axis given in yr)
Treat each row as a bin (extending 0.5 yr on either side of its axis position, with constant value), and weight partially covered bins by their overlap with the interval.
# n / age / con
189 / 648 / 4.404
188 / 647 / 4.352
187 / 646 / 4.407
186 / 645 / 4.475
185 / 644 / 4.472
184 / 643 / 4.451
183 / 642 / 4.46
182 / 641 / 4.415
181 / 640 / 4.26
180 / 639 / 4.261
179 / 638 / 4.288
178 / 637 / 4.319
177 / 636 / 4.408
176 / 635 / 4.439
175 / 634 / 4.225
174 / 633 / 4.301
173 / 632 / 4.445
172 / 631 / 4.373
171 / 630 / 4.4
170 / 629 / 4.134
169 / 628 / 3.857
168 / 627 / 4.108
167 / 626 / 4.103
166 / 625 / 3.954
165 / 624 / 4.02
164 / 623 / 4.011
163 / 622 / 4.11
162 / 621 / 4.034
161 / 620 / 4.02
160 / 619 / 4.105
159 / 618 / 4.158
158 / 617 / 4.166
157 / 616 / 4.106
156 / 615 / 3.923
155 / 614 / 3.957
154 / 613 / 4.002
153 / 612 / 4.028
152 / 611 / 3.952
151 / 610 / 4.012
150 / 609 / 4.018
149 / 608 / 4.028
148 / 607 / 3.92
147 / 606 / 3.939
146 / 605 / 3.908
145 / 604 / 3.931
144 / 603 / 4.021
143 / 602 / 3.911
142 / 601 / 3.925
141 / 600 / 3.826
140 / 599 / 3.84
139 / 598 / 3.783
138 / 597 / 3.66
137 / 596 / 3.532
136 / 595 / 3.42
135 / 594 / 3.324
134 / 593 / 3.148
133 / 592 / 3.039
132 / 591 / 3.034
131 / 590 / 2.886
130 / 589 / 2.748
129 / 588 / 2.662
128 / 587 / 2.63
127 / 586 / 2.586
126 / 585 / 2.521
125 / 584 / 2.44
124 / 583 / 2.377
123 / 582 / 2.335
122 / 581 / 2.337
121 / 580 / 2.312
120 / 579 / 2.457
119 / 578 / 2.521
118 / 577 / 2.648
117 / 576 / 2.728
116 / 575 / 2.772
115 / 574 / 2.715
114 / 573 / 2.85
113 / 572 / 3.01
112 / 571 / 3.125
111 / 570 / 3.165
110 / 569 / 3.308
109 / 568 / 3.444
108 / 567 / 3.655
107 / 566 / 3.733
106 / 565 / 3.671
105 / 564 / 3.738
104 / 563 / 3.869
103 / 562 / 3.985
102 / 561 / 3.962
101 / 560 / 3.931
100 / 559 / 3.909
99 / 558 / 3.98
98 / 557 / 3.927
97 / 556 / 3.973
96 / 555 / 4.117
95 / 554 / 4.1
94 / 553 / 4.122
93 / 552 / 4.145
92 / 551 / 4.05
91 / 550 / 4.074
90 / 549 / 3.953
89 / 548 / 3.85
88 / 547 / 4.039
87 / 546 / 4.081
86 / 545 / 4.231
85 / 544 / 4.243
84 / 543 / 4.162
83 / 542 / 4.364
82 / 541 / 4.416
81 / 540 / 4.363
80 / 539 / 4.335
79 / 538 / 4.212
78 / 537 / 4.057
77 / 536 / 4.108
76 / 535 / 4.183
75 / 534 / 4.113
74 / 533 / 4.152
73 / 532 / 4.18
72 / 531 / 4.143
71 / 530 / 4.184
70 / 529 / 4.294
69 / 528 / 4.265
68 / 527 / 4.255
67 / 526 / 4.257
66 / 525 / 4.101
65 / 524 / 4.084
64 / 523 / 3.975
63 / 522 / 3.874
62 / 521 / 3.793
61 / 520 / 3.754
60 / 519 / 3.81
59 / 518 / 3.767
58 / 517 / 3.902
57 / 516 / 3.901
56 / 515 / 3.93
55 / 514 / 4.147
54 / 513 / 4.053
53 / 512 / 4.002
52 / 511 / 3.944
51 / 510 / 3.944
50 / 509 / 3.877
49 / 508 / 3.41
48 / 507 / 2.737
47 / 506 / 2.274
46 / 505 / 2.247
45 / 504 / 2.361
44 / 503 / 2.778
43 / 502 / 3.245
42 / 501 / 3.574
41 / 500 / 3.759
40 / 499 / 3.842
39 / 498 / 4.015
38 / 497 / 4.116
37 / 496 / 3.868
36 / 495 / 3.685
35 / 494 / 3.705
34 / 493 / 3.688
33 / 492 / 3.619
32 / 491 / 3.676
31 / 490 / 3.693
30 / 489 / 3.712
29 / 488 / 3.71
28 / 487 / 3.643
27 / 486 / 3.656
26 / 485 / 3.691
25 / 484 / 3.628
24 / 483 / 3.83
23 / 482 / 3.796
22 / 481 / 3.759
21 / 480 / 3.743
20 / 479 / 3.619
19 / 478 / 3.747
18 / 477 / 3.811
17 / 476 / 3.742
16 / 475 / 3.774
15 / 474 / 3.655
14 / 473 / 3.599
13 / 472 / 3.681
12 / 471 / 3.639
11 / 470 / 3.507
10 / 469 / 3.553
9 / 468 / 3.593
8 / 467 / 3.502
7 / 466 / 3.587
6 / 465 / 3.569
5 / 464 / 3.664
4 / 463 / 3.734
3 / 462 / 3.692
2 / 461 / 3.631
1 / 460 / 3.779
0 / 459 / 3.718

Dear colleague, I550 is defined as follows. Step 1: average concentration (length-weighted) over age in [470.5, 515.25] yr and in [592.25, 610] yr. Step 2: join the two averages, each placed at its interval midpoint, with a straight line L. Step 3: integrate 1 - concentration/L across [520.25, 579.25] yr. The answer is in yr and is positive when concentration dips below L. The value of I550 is -2.3 yr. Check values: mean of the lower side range 3.61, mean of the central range 3.84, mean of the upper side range 3.77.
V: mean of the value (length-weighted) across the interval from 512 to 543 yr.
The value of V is 4.1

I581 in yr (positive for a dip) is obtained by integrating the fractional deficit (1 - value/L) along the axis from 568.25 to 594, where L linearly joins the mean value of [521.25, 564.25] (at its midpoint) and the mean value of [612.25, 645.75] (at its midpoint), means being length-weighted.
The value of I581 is 8.66 yr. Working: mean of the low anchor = 4.1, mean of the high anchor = 4.21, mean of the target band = 2.75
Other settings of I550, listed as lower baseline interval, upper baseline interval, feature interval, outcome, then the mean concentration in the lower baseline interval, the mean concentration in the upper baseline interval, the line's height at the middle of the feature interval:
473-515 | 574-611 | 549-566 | -3.1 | 3.61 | 3.2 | 3.35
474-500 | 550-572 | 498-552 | -1.6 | 3.75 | 3.79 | 3.77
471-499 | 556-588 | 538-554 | -4.1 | 3.74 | 3.12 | 3.31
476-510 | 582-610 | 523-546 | -4.9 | 3.54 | 3.37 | 3.47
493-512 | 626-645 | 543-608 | 7.6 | 3.43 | 4.31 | 3.91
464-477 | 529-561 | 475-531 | 1.7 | 3.63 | 4.12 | 3.84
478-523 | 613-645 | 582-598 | 4.3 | 3.64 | 4.2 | 4.03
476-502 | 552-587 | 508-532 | -3.1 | 3.73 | 3.25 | 3.55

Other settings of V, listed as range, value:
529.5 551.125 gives 4.16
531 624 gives 3.65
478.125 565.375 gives 3.86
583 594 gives 2.78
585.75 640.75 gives 3.87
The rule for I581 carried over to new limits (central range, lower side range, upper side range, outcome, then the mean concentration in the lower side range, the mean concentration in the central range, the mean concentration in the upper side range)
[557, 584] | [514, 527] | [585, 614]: 3.86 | 3.95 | 3.17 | 3.55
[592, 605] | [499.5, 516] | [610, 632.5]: 0.91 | 3.41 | 3.68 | 4.09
